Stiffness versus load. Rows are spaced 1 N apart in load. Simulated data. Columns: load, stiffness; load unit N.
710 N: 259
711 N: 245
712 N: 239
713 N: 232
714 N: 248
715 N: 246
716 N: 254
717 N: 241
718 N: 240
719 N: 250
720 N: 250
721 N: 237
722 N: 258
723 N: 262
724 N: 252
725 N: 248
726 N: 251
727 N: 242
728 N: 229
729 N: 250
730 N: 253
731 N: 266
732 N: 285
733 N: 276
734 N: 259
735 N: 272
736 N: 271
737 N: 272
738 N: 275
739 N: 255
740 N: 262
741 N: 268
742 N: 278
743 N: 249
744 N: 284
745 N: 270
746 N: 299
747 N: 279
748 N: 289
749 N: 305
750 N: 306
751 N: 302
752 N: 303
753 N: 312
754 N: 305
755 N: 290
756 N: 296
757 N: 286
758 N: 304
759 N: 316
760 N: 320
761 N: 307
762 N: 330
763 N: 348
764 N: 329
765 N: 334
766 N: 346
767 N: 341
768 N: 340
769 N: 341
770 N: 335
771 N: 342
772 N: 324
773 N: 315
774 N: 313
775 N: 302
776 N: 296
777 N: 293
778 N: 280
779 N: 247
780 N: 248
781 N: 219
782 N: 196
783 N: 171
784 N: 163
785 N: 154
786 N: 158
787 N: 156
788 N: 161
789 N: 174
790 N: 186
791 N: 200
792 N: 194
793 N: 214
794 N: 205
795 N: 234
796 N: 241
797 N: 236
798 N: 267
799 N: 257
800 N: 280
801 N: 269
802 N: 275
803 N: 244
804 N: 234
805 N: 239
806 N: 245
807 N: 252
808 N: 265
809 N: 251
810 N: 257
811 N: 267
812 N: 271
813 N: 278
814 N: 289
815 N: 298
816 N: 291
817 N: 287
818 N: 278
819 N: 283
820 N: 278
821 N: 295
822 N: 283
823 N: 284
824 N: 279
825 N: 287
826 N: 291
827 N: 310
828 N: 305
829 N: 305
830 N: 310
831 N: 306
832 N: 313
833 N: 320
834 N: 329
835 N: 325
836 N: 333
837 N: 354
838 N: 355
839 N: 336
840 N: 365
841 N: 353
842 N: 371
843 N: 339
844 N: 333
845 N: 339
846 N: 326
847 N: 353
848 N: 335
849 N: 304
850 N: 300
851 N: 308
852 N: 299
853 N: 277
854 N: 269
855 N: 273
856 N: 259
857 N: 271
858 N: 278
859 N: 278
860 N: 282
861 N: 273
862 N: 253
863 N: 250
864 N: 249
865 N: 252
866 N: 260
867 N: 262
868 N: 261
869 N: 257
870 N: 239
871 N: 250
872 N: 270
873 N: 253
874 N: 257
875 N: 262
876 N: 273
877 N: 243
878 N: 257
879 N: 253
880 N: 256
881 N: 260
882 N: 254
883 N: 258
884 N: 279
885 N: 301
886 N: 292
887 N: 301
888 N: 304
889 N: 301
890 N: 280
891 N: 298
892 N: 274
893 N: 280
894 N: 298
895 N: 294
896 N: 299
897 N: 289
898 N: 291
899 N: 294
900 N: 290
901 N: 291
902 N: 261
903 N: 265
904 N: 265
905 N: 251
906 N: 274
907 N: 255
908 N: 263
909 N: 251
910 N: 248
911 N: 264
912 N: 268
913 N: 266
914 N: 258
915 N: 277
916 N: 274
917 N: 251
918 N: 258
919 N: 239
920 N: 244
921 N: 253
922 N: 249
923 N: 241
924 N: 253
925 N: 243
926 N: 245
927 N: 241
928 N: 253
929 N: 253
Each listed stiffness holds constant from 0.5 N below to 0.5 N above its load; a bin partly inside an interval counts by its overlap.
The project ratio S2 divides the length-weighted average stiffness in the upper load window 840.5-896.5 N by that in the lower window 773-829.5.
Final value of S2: 1.13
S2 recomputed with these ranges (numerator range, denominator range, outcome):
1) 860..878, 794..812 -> 1.02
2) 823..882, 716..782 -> 1.03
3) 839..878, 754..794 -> 1.07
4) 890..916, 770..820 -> 1.11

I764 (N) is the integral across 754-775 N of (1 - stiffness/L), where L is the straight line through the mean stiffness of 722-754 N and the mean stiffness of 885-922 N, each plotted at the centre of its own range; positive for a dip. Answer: -3.8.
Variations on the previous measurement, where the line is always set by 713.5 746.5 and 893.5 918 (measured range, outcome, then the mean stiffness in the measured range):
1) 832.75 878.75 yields -4.2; 293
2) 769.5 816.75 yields 3.1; 247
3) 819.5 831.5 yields -1.3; 294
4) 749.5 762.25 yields -2.2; 305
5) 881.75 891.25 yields -0.6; 287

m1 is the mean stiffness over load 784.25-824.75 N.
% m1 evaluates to 245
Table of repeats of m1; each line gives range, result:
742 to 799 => 271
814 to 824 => 286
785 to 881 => 274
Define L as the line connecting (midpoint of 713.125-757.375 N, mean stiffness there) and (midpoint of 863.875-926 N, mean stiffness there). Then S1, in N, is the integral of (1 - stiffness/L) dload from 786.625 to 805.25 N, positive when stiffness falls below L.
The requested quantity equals 2.99 N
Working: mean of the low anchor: 268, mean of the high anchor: 267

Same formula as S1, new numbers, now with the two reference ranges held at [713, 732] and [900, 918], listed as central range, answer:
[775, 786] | 1.2 N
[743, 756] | -2.2 N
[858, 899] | -1.5 N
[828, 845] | -4.9 N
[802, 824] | -1.2 N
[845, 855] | -1.9 N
